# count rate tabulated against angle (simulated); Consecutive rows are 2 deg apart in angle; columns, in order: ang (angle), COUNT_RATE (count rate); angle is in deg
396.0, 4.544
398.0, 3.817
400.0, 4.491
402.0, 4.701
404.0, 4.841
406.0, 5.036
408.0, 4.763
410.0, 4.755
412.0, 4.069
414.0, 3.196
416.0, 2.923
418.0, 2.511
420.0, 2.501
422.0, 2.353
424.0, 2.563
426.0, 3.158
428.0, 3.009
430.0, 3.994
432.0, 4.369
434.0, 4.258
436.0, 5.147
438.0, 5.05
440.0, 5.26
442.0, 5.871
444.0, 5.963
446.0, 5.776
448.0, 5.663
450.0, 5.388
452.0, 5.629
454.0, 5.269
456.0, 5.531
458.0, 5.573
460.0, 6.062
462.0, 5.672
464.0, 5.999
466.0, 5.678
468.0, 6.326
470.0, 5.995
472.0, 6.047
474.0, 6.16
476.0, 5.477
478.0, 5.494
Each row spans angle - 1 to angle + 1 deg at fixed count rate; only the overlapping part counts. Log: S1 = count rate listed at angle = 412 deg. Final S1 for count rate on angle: 4.069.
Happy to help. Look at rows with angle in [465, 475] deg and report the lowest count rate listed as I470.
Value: 5.678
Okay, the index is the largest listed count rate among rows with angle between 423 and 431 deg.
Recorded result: 3.994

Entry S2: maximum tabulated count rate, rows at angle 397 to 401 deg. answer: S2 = 4.491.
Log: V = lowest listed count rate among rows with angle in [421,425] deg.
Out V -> 2.353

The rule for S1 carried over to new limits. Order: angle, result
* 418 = 2.511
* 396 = 4.544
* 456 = 5.531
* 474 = 6.16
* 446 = 5.776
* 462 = 5.672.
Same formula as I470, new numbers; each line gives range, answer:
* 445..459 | 5.269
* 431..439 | 4.258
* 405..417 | 2.923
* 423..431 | 2.563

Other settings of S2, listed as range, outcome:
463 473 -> 6.326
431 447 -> 5.963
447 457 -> 5.663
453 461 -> 6.062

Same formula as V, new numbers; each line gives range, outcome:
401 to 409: 4.701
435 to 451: 5.05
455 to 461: 5.531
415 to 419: 2.511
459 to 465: 5.672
